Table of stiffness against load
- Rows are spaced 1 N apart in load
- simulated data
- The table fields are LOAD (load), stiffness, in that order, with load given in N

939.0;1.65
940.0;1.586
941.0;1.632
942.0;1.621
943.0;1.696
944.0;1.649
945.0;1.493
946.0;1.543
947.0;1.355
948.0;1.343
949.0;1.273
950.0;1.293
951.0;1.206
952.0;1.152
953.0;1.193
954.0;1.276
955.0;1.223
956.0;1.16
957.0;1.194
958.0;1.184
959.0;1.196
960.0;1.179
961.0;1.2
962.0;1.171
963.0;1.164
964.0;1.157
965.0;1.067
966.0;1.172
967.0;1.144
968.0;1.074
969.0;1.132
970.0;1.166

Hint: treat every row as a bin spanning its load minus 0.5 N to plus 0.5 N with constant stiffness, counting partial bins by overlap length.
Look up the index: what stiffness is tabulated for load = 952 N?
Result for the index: 1.152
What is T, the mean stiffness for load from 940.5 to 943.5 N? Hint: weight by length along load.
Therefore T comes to 1.65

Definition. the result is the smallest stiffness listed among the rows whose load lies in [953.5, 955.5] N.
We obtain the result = 1.223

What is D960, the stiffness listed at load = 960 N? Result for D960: 1.179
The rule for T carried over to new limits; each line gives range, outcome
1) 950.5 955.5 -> 1.21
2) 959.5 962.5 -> 1.18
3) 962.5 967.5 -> 1.14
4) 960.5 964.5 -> 1.17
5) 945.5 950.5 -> 1.36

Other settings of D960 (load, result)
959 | 1.196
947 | 1.355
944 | 1.649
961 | 1.2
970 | 1.166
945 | 1.493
